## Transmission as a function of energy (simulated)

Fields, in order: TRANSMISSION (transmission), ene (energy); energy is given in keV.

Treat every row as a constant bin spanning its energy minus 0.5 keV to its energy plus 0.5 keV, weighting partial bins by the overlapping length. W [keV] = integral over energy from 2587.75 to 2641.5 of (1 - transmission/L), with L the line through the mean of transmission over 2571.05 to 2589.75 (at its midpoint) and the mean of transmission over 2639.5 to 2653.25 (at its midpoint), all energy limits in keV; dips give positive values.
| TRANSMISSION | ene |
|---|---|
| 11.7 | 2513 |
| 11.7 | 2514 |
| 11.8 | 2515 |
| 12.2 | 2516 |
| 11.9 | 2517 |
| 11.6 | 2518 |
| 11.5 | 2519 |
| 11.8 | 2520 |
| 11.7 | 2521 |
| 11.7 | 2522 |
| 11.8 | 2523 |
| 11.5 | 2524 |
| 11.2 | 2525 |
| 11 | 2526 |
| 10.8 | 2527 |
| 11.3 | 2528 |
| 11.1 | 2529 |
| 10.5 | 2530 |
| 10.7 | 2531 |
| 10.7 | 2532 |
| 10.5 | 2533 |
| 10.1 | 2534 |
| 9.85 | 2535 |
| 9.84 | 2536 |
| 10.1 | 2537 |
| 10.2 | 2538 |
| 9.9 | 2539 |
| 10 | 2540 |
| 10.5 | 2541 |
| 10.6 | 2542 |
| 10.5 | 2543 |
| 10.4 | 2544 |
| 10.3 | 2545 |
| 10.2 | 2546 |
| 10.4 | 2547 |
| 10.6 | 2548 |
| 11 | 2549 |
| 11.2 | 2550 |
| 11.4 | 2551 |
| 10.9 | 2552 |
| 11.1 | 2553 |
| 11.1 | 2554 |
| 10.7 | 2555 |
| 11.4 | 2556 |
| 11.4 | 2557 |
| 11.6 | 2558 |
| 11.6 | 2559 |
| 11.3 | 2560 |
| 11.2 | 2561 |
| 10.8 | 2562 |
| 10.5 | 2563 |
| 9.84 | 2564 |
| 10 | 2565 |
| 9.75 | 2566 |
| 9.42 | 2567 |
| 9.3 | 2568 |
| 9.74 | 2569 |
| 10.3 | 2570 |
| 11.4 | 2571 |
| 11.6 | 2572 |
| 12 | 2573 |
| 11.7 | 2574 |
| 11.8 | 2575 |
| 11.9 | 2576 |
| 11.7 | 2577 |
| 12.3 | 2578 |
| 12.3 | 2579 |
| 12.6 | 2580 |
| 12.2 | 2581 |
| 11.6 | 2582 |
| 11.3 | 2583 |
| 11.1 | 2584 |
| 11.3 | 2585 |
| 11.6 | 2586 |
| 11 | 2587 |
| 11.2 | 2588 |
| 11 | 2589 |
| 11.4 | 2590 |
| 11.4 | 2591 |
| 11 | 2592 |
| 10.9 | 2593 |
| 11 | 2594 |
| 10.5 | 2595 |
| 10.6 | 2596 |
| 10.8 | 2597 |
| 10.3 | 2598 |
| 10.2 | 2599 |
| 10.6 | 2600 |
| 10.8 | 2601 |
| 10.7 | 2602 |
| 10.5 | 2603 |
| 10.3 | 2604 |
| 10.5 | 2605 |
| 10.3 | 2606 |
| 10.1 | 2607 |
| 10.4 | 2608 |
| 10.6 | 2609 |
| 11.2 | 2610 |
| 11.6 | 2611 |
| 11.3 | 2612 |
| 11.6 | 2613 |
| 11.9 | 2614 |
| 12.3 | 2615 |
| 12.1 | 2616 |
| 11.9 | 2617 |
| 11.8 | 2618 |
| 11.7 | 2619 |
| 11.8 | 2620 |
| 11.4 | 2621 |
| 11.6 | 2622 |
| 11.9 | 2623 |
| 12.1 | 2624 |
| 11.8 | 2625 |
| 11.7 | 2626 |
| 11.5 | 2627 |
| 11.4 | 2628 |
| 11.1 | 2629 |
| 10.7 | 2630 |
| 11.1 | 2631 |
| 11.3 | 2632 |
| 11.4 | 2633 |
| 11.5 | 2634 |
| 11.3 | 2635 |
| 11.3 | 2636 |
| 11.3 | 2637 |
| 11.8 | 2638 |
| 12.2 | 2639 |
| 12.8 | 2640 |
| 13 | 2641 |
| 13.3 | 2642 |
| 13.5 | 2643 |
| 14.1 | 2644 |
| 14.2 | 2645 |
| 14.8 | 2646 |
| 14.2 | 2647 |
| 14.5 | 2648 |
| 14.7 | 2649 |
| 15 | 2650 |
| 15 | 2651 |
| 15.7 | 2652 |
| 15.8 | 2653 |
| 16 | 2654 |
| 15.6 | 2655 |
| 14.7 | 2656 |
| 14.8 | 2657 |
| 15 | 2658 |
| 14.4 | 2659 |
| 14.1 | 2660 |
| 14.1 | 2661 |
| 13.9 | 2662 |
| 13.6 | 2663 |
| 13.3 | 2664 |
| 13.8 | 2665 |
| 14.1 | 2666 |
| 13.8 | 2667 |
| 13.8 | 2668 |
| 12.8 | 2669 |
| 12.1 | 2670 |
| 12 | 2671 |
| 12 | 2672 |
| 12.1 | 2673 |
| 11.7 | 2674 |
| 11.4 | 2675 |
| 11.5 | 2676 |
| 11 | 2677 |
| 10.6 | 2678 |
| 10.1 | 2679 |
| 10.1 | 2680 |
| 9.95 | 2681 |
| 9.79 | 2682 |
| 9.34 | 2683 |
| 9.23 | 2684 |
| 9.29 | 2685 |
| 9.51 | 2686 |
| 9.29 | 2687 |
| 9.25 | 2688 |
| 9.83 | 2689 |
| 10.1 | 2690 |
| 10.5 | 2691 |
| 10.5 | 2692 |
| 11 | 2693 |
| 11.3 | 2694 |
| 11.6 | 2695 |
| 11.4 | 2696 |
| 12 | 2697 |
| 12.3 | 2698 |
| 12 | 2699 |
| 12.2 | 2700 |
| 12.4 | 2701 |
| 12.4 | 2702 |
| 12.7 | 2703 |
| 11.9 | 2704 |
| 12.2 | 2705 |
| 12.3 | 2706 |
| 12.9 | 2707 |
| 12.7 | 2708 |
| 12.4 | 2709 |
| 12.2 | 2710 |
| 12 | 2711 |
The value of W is 7.2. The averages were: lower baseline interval 11.7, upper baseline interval 14.3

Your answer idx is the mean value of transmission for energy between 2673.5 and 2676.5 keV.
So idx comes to 11.5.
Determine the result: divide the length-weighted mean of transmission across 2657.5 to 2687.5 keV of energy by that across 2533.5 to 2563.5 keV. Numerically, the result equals 1.12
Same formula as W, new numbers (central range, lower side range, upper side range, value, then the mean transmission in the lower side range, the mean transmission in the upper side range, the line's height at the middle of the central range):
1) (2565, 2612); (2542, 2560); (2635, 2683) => 2.8 keV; 10.9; 13.1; 11.7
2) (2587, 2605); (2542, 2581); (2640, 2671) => 2.1 keV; 11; 14.2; 12.2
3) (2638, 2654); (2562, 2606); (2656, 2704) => -3.7 keV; 11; 11.8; 11.5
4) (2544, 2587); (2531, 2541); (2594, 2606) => -3.0 keV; 10.2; 10.5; 10.3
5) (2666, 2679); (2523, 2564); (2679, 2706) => -1.5 keV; 10.8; 10.9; 10.8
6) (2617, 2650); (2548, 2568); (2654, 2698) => -2.2 keV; 10.8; 11.9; 11.5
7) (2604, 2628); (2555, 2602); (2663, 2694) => -0.7 keV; 11.1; 11.2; 11.1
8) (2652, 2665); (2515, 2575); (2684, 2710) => -4.0 keV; 10.9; 11.3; 11.2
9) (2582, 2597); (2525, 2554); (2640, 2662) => 1.5 keV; 10.6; 14.5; 12.4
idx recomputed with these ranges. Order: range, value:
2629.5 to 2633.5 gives 11.1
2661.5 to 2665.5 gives 13.6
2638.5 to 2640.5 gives 12.5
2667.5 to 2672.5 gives 12.5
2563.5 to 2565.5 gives 9.92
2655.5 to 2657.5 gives 14.8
